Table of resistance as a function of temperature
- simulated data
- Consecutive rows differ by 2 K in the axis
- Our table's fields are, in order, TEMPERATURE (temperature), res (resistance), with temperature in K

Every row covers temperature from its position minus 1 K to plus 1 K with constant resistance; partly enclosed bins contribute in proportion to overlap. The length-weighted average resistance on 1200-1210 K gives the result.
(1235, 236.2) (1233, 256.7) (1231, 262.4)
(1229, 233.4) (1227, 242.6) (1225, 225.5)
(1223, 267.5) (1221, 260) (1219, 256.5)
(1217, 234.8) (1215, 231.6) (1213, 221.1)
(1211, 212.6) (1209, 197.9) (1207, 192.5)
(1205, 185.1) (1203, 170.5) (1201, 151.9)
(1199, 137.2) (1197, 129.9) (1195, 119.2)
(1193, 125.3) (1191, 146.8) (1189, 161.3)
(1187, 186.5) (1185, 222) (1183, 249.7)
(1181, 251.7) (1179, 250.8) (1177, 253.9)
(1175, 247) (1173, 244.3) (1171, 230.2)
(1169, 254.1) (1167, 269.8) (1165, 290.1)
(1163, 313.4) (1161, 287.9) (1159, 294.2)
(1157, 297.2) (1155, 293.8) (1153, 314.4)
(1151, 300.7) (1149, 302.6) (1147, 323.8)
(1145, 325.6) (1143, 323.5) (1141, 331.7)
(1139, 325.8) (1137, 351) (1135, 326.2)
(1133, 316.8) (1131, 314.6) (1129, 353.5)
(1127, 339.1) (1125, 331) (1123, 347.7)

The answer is 180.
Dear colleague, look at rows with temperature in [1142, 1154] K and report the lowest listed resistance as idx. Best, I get 300.7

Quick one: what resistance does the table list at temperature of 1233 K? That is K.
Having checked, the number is 256.7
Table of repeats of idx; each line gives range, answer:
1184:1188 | 186.5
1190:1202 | 119.2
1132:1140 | 316.8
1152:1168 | 269.8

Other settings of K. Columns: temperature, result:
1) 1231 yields 262.4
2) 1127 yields 339.1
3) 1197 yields 129.9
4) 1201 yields 151.9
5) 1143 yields 323.5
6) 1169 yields 254.1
